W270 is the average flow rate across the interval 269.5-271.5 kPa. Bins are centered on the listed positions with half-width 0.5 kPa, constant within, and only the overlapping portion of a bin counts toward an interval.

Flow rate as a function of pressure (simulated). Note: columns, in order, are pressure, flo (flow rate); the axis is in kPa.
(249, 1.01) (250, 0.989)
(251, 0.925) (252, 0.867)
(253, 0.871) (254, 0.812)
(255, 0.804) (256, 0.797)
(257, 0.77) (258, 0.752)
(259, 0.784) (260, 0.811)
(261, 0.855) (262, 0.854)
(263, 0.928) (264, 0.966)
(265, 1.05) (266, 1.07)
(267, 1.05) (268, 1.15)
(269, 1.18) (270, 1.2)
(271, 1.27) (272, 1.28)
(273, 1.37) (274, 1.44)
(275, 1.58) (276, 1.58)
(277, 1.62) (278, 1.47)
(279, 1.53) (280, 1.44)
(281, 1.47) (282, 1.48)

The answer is 1.23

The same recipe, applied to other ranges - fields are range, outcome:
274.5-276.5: 1.58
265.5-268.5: 1.09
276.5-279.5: 1.54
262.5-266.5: 1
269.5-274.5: 1.31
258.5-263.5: 0.846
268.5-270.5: 1.19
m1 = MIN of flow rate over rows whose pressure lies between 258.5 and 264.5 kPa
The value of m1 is 0.784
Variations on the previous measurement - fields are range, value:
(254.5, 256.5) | 0.797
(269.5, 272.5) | 1.2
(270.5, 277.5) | 1.27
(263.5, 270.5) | 0.966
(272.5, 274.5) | 1.37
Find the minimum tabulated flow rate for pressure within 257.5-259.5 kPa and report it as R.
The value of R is 0.752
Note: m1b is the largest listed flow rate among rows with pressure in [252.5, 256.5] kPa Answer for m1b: 0.871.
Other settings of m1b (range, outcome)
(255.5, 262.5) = 0.855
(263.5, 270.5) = 1.2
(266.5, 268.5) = 1.15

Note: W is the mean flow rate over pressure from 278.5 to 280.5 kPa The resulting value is 1.48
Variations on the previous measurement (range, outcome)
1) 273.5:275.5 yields 1.51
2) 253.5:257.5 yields 0.796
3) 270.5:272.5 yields 1.27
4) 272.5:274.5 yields 1.41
